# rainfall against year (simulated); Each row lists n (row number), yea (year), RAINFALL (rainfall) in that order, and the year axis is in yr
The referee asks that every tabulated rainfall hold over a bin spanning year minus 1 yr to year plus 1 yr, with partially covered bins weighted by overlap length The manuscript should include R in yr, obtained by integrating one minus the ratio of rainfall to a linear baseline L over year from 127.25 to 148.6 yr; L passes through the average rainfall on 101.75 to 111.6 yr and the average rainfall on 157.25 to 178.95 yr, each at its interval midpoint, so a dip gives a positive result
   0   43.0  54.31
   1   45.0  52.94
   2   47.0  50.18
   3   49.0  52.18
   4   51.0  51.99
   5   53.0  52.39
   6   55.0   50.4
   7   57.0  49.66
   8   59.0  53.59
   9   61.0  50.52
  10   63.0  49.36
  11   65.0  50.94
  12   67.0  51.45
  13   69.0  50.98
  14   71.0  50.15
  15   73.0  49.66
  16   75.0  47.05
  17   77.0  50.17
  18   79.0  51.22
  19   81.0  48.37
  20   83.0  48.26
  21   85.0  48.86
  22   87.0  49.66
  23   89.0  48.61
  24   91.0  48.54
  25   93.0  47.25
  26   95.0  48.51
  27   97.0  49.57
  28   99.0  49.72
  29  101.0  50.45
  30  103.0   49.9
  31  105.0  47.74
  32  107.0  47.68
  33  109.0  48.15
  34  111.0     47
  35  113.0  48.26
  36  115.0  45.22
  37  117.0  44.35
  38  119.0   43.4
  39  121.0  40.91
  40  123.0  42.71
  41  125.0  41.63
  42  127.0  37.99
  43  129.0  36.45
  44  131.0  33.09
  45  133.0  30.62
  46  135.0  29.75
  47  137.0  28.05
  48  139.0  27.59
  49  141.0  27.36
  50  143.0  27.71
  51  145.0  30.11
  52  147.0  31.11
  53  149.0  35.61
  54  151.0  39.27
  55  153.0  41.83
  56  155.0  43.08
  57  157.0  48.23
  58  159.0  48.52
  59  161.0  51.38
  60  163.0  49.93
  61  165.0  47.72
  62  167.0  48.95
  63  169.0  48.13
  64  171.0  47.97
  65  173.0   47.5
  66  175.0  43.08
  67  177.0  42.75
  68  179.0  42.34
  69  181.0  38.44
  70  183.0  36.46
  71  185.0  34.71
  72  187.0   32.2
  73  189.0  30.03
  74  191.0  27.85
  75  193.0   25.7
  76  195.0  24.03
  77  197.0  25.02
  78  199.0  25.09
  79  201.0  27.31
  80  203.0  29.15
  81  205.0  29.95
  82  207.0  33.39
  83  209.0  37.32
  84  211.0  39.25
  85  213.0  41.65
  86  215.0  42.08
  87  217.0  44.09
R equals 7.7 yr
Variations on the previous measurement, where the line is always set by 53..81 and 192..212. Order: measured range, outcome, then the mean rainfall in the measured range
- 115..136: 1.55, 38.4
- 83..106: -1.40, 49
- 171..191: -3.38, 38.5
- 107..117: -0.79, 46.9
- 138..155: 2.16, 33.2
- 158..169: -4.23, 49.2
